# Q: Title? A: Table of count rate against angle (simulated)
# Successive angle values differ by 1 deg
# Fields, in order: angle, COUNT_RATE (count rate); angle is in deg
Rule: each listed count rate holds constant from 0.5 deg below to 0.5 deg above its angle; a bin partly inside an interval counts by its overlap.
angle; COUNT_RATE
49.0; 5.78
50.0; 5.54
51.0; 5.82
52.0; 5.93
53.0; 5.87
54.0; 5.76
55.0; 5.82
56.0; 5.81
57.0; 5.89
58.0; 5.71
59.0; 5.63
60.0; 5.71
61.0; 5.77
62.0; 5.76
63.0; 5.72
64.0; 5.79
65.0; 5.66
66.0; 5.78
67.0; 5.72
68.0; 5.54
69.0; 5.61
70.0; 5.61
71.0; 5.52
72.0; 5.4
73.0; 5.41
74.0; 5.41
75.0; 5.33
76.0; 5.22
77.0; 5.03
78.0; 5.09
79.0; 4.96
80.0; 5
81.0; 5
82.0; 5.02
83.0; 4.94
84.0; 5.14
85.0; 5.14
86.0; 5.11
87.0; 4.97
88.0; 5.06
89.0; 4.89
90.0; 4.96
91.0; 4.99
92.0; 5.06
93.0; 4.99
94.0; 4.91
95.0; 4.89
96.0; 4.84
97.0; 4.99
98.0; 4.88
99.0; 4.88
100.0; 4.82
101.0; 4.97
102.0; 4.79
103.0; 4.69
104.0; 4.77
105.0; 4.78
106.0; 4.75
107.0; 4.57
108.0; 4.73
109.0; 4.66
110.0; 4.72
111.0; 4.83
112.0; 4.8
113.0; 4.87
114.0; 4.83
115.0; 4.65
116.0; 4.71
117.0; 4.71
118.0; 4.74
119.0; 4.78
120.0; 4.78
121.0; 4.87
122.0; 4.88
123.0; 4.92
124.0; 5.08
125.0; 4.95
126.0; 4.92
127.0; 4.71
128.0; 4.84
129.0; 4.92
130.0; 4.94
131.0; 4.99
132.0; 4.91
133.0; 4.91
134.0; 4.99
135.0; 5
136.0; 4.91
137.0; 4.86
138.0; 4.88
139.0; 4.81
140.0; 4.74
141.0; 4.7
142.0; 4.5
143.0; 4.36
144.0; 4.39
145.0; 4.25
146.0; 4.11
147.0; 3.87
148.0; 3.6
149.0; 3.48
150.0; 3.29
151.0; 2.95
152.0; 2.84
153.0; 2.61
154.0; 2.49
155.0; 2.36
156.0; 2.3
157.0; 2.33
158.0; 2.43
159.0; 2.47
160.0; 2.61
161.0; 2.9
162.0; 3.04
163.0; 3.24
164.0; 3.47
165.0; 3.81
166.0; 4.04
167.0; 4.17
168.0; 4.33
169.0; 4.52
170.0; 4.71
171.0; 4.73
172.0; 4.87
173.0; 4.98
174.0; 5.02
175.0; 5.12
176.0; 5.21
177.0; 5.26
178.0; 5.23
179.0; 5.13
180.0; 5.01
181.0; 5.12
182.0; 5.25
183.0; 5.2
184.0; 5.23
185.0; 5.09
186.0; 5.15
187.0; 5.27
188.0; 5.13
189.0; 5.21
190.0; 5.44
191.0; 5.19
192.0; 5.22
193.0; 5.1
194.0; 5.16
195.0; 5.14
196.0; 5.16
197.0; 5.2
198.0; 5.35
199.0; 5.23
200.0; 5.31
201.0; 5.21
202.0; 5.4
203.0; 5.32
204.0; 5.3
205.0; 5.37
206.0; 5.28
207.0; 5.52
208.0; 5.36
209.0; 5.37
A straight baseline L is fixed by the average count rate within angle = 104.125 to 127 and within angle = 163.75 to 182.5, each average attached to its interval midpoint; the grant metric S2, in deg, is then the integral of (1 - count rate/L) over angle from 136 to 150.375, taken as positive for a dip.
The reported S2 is 1.4 deg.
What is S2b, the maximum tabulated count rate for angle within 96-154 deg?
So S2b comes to 5.08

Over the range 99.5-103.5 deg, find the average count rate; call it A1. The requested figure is 4.82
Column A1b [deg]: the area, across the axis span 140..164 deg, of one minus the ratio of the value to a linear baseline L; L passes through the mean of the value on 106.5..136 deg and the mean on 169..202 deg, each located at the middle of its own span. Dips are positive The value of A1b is 8.1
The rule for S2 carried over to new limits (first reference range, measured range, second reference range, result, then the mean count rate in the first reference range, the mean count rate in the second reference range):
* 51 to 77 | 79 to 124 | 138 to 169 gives -1.2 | 5.65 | 3.52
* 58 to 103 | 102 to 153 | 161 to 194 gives 4.4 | 5.22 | 4.77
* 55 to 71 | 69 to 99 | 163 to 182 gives 2.3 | 5.71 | 4.68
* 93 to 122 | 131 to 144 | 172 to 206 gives 0.4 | 4.8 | 5.2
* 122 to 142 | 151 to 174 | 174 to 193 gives 7.4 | 4.88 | 5.19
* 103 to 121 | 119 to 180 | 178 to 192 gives 9.2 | 4.75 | 5.19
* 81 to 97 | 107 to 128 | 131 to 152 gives -0.7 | 4.99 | 4.35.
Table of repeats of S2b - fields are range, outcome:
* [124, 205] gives 5.44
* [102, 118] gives 4.87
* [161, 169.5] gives 4.52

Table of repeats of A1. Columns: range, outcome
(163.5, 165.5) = 3.64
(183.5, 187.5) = 5.19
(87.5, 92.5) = 4.99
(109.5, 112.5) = 4.78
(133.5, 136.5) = 4.97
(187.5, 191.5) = 5.24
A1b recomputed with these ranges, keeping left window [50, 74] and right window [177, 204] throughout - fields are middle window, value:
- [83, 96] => 1.38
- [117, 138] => 2.15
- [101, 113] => 1.68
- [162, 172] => 2.27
